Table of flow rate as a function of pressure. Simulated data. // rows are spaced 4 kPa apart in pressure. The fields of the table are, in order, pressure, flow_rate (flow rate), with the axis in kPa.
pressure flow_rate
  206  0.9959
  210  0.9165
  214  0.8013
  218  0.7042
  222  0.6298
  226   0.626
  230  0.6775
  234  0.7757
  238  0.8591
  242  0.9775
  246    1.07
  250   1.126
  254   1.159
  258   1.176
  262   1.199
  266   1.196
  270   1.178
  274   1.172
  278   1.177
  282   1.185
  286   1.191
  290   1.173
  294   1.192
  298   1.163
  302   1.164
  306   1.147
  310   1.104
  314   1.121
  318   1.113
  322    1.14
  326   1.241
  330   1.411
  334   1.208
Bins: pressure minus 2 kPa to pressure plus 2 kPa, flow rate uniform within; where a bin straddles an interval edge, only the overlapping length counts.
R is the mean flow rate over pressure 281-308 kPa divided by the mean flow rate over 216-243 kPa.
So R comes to 1.58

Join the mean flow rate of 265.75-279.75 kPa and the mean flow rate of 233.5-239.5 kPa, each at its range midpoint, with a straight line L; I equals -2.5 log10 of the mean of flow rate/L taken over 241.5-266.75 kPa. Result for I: -0.14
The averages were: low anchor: 0.824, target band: 1.13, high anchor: 1.18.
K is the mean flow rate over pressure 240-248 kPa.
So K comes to 1.02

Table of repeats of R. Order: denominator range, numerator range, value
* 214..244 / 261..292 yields 1.57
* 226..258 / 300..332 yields 1.25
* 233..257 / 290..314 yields 1.14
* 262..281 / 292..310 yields 0.98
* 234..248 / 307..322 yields 1.19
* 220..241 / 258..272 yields 1.64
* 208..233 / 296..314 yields 1.57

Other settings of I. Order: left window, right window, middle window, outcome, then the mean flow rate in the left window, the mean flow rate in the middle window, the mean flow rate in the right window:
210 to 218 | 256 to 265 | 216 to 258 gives 0.15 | 0.806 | 0.876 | 1.19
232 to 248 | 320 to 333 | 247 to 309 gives -0.10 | 0.921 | 1.17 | 1.26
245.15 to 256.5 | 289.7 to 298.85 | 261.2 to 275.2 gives -0.04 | 1.13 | 1.19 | 1.18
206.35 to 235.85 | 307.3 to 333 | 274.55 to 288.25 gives -0.17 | 0.747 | 1.18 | 1.19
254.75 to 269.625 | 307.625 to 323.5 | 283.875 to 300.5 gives -0.03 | 1.19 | 1.18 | 1.12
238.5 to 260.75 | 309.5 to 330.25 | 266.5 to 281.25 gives -0.06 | 1.09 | 1.18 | 1.18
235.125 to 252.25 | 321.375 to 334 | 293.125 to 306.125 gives 0.01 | 0.998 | 1.17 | 1.27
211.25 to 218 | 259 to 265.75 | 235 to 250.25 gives 0.05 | 0.785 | 0.979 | 1.19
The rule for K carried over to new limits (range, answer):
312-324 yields 1.12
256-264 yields 1.19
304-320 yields 1.12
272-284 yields 1.18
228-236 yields 0.727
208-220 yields 0.807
